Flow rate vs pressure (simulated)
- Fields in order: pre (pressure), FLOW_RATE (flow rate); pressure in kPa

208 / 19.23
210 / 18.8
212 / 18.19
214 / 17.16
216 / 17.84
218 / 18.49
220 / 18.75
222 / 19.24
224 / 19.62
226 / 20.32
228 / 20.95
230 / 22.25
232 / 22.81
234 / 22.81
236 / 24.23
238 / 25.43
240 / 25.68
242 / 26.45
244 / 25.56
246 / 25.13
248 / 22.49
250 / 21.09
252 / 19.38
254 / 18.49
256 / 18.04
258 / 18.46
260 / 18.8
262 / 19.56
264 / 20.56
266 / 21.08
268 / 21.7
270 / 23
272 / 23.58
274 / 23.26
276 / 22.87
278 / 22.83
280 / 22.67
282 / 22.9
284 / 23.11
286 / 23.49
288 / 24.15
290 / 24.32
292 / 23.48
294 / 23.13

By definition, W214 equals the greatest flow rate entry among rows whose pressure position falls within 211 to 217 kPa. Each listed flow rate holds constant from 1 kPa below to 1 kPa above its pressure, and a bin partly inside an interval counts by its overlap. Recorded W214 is 18.19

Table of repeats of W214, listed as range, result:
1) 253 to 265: 20.56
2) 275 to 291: 24.32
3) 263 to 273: 23.58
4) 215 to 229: 20.95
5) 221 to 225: 19.62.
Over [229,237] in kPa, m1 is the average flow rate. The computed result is 23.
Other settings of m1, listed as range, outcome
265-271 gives 21.9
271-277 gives 23.2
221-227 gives 19.7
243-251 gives 23.6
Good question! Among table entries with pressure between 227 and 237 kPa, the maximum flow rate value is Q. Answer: 24.23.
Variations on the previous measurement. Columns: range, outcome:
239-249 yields 26.45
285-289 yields 24.15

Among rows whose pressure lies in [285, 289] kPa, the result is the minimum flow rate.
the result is 23.49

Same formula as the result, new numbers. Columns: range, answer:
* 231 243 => 22.81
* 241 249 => 22.49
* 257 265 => 18.46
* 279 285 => 22.67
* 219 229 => 18.75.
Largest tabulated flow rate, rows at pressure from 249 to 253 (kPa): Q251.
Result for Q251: 21.09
